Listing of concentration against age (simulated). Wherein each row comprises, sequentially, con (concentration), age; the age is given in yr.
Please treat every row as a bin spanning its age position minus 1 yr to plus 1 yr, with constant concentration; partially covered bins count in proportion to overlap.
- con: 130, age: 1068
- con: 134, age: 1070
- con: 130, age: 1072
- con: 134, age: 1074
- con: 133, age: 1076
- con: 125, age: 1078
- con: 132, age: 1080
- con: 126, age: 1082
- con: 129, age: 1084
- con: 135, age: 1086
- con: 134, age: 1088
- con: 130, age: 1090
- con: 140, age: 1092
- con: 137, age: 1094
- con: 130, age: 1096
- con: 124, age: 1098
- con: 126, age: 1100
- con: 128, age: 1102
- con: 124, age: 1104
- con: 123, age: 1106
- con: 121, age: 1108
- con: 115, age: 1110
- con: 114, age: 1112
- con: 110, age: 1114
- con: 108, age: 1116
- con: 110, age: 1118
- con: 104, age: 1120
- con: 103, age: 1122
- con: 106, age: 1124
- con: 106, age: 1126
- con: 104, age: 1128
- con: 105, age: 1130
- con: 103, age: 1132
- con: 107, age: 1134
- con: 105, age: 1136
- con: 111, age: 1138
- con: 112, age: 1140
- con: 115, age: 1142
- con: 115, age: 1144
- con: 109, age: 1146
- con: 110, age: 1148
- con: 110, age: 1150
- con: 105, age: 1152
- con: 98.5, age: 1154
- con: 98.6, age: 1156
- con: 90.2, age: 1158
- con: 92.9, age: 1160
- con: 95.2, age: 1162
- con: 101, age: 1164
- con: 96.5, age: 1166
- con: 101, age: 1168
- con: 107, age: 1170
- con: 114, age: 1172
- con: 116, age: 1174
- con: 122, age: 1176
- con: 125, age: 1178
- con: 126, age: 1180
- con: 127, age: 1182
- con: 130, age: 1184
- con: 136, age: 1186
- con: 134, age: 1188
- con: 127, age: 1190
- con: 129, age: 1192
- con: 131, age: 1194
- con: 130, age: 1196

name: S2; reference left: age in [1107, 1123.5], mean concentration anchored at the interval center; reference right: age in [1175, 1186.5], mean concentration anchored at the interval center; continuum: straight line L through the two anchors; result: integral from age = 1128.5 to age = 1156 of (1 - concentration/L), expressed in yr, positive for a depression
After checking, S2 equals 2.27 yr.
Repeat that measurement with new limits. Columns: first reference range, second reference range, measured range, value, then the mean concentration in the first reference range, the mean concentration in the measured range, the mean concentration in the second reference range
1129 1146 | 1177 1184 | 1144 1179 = 3.9 yr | 109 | 106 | 127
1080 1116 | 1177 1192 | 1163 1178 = 2.3 yr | 126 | 109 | 129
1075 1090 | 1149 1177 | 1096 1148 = 2.0 yr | 131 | 113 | 103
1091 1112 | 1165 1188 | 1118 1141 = 3.2 yr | 126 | 106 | 119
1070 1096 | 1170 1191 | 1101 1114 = 1.0 yr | 132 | 120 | 125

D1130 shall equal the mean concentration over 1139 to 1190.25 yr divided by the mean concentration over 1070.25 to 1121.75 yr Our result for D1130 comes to 0.90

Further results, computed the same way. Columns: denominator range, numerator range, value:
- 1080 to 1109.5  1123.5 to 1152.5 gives 0.84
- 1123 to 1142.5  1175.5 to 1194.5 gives 1.20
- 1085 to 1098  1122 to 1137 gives 0.79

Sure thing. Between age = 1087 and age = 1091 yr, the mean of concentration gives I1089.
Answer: 132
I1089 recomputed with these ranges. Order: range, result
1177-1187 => 129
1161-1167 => 97.6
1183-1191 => 132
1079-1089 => 131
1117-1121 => 107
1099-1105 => 126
